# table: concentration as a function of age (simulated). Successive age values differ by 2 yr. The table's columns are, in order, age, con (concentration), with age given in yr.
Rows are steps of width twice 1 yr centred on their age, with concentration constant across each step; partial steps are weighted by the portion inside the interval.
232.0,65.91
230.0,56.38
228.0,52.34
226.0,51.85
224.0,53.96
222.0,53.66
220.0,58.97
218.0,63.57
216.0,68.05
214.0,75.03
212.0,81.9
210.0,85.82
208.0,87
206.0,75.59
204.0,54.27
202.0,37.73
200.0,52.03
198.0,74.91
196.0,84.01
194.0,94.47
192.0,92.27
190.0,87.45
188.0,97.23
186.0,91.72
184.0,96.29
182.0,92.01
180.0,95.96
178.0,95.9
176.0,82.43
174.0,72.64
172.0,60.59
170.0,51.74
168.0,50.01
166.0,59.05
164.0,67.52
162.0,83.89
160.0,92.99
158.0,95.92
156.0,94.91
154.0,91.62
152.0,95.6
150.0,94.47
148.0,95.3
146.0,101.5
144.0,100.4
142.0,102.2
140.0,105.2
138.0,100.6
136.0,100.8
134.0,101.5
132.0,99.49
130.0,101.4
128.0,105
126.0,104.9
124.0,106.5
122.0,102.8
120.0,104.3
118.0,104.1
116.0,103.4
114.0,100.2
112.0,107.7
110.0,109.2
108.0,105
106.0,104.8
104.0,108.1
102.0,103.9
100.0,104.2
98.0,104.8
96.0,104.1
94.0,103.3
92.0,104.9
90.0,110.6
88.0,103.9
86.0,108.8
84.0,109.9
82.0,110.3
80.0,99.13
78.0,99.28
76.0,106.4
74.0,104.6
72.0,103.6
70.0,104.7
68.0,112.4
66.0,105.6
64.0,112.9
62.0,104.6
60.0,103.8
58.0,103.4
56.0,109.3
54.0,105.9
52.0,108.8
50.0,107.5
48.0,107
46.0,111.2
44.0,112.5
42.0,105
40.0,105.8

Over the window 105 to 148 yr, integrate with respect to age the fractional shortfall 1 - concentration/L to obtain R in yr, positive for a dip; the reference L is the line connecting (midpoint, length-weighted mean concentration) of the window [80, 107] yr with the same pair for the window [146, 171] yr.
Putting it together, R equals -4.4 yr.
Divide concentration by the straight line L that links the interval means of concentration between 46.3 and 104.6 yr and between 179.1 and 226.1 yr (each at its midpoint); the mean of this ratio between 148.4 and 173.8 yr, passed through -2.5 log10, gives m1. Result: 0.099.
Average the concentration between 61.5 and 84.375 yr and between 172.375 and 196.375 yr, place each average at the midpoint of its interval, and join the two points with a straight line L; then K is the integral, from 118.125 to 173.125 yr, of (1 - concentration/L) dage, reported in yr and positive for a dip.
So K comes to 2.3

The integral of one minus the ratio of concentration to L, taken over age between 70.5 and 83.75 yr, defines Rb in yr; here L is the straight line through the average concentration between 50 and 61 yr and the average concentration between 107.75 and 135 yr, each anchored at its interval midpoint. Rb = 0.16 yr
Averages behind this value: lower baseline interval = 106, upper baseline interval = 104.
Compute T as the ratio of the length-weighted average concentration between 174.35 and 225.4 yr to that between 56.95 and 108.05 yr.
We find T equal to 0.73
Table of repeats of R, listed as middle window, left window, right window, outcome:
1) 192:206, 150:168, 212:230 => 0.1 yr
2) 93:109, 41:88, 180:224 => -1.0 yr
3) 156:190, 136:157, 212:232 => 1.4 yr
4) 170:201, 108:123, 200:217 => -2.2 yr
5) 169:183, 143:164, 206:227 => 0.9 yr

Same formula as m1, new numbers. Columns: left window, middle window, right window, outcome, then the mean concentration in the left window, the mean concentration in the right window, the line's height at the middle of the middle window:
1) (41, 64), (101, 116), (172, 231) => -0.11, 107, 74.4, 95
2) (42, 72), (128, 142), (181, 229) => -0.14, 108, 73.4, 89.6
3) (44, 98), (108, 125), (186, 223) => -0.10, 106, 74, 95.4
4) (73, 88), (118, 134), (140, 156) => -0.03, 105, 97.6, 100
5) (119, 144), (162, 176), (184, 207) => 0.35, 103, 77.4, 87.9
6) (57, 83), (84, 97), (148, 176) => -0.07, 105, 78.6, 99.4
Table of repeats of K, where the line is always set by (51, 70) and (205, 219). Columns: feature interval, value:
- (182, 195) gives -1.9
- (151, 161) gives -0.7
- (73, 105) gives -1.2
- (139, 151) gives -1.3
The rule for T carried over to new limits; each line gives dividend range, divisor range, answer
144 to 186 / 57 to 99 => 0.80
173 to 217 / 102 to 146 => 0.78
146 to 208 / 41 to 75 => 0.75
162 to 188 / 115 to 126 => 0.74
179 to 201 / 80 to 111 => 0.82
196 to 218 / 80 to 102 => 0.66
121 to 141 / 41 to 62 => 0.96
